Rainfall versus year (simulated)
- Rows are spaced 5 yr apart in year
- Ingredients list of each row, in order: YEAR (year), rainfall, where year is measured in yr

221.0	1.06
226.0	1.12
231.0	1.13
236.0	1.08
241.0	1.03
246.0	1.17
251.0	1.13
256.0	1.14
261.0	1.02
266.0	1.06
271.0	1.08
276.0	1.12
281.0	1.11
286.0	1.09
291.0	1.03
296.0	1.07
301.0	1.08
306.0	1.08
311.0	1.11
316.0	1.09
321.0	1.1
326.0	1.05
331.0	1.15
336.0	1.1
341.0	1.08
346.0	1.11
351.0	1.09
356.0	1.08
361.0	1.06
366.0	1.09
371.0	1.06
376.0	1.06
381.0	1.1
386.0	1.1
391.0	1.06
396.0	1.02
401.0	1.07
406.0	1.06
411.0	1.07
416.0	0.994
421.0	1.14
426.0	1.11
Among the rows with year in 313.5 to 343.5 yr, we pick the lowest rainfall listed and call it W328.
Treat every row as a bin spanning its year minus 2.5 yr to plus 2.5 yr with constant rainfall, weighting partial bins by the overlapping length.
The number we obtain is 1.05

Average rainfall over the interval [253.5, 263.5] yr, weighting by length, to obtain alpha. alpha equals 1.08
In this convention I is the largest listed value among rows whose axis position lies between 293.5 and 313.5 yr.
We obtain 1.11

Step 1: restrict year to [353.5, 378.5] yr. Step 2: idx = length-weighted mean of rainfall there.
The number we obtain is 1.07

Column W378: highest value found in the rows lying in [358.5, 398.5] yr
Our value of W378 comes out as 1.1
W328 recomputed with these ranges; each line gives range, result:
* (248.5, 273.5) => 1.02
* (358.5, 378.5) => 1.06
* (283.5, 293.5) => 1.03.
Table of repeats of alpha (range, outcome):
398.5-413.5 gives 1.07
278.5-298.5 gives 1.07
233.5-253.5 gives 1.1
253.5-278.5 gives 1.08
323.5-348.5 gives 1.1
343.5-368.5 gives 1.09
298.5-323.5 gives 1.09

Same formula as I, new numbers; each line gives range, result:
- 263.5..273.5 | 1.08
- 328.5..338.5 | 1.15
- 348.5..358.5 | 1.09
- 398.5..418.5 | 1.07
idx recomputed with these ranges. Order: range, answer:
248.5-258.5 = 1.13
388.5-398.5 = 1.04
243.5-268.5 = 1.1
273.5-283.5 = 1.12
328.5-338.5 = 1.12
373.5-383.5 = 1.08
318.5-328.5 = 1.07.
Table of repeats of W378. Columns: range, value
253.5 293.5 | 1.14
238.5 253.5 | 1.17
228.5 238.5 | 1.13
